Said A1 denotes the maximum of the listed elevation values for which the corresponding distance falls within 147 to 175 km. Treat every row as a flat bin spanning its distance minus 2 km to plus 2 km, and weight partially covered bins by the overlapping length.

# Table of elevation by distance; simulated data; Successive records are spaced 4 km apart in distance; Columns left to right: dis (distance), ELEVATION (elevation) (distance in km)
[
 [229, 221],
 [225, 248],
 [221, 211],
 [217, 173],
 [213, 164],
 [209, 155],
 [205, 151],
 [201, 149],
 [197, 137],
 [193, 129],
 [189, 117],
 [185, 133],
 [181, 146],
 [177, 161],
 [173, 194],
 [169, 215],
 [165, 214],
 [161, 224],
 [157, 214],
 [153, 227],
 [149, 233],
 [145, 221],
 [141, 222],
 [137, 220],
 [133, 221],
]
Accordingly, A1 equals 233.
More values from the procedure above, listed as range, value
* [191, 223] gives 211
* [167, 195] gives 215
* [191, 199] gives 137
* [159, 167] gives 224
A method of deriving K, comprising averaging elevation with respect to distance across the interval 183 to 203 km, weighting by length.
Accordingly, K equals 133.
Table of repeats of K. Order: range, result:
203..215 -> 157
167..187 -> 170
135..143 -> 221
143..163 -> 224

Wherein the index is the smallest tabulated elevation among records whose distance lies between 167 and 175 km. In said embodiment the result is 194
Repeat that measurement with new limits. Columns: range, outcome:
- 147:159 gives 214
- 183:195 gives 117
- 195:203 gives 137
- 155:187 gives 133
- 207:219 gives 155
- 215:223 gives 173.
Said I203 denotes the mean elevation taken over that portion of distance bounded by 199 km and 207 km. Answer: 150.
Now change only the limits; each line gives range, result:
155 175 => 212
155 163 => 219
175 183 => 154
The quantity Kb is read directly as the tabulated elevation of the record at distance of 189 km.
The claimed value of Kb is 117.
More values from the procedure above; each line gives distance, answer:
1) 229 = 221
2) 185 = 133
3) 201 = 149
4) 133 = 221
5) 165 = 214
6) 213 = 164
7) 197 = 137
